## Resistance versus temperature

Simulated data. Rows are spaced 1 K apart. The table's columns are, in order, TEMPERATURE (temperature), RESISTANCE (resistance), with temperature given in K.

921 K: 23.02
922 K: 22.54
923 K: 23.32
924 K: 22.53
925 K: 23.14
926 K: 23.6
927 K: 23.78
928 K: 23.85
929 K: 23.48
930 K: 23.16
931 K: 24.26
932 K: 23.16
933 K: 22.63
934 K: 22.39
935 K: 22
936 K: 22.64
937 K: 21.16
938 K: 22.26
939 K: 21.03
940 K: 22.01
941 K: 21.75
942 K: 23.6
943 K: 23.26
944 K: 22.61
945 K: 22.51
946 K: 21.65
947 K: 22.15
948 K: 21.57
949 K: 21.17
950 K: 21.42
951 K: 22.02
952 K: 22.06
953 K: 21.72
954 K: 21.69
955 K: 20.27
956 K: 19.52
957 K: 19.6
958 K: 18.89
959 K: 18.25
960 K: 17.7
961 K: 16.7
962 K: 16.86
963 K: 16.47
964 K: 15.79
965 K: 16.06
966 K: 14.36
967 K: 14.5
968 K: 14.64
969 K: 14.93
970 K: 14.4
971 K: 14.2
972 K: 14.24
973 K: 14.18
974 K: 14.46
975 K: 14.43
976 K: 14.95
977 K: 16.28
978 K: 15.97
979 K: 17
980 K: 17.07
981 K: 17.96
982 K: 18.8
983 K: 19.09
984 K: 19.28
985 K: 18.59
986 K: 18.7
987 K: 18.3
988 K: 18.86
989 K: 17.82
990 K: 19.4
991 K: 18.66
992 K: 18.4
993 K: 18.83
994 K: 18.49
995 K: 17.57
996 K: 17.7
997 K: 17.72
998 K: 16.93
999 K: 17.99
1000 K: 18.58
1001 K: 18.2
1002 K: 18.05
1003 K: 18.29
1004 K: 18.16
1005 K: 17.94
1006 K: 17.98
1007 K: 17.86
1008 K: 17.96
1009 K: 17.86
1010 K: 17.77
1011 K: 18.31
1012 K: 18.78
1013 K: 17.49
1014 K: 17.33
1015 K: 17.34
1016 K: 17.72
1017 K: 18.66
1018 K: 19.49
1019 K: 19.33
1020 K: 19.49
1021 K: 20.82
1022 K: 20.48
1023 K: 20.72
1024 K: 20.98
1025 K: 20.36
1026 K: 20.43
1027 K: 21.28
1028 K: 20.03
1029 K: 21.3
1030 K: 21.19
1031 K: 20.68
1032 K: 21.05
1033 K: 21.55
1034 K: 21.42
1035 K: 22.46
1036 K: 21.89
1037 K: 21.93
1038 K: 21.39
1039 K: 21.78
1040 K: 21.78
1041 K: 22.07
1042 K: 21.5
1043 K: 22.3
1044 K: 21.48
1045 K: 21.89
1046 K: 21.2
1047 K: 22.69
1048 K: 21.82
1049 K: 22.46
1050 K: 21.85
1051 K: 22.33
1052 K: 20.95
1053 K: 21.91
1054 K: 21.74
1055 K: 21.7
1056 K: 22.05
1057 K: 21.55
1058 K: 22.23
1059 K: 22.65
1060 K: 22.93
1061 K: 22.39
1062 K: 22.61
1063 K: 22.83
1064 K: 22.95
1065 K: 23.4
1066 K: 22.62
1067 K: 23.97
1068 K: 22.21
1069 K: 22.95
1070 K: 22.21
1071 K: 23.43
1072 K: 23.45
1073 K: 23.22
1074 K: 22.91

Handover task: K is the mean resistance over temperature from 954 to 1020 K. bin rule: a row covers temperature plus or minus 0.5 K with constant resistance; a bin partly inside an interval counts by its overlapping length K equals 17.5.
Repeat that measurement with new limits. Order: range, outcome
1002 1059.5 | 20.5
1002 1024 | 18.6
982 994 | 18.7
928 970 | 20.3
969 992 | 16.9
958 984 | 16.1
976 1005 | 18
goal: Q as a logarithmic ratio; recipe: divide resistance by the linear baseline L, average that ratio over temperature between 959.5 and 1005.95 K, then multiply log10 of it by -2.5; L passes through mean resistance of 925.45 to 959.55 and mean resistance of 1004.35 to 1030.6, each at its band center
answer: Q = 0.20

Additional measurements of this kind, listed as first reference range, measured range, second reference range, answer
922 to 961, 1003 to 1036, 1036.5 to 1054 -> 0.12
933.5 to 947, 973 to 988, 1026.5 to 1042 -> 0.26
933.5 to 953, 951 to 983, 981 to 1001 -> 0.19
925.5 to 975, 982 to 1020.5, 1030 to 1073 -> 0.15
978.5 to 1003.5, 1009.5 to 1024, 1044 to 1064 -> 0.05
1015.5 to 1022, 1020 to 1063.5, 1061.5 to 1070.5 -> -0.03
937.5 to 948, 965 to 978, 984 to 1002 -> 0.33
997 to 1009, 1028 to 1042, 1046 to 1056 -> -0.05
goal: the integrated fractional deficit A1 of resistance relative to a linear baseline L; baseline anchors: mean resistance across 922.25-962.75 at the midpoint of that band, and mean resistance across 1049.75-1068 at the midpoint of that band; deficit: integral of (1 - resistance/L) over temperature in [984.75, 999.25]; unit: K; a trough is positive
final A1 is 2.4 K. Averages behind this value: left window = 21.7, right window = 22.4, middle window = 18.3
